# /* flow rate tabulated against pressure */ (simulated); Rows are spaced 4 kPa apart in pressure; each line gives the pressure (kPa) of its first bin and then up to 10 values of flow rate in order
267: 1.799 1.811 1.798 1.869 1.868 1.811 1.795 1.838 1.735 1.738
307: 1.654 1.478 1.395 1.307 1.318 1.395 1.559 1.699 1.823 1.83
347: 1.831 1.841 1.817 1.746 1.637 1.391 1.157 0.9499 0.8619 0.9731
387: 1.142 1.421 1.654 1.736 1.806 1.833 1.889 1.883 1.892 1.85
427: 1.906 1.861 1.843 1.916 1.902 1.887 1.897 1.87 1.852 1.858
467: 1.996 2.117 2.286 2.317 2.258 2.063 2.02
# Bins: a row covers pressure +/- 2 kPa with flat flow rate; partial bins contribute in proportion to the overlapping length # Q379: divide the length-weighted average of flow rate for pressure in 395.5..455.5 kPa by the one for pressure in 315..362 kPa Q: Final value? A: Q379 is 1.13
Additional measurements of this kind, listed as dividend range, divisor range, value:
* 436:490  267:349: 1.20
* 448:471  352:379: 1.35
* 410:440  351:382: 1.36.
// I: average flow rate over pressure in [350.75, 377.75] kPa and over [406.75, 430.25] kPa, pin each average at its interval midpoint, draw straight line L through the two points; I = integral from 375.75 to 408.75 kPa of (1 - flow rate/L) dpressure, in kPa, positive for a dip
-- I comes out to 5.6 kPa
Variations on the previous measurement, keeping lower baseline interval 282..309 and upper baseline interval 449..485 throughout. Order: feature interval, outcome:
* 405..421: 0.72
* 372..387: 7.36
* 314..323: 2.35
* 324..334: 1.89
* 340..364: 0.94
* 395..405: 1.00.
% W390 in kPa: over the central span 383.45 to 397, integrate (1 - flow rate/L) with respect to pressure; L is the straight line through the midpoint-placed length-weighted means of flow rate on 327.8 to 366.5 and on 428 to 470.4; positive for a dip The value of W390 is 3.3 kPa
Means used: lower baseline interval 1.73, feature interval 1.36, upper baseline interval 1.9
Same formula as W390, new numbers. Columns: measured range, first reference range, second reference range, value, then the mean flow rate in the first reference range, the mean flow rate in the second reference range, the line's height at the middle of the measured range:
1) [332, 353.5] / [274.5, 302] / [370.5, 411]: -2.8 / 1.81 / 1.39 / 1.59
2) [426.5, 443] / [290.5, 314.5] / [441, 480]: 0.5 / 1.68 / 1.99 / 1.94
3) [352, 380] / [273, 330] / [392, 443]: 5.5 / 1.64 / 1.83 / 1.75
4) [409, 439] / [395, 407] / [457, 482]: -0.2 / 1.76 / 2.08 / 1.87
